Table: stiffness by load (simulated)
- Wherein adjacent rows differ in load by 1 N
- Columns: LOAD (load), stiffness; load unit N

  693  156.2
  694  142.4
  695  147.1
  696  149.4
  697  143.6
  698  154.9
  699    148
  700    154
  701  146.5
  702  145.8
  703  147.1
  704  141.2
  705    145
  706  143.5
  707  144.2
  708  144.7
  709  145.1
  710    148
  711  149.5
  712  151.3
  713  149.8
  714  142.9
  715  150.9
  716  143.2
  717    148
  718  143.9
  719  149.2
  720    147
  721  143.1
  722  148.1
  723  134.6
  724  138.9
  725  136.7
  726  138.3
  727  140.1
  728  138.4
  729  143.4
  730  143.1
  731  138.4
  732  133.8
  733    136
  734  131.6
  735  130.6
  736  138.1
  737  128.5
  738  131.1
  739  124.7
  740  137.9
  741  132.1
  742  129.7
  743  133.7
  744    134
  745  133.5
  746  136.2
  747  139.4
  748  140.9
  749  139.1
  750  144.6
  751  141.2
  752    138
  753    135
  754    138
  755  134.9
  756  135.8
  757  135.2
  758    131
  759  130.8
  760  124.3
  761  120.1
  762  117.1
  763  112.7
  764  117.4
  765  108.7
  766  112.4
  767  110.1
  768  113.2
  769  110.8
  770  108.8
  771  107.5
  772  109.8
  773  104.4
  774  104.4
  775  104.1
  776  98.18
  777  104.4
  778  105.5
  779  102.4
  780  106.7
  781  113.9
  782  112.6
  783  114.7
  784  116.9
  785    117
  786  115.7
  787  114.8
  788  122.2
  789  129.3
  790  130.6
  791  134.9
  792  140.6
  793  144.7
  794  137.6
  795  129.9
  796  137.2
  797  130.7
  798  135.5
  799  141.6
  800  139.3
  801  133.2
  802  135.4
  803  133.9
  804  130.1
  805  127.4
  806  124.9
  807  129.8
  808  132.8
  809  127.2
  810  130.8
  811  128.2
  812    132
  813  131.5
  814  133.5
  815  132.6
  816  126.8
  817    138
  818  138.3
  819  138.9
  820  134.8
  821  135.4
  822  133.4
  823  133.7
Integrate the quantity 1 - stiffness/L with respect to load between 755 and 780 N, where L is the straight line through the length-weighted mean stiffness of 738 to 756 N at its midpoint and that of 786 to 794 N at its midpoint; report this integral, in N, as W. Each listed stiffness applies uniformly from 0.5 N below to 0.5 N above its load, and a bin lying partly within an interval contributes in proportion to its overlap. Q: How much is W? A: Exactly 3.63 N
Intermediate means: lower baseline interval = 136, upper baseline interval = 130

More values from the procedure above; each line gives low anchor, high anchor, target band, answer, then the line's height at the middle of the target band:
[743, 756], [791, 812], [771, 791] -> 3.4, 135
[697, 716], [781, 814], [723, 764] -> 1.7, 140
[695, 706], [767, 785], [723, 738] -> -0.5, 132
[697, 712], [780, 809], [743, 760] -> 0.1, 137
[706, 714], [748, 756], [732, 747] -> 0.9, 141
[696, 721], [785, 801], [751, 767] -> 1.4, 138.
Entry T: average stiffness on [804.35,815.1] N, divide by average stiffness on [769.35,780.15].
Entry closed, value 1.2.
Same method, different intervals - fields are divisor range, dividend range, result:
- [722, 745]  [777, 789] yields 0.84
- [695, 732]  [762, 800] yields 0.82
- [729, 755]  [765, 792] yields 0.83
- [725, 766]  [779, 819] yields 0.97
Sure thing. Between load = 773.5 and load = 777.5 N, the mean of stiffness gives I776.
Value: 103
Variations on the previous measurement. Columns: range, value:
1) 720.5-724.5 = 141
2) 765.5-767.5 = 111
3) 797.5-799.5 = 139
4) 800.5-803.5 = 134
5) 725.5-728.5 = 139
